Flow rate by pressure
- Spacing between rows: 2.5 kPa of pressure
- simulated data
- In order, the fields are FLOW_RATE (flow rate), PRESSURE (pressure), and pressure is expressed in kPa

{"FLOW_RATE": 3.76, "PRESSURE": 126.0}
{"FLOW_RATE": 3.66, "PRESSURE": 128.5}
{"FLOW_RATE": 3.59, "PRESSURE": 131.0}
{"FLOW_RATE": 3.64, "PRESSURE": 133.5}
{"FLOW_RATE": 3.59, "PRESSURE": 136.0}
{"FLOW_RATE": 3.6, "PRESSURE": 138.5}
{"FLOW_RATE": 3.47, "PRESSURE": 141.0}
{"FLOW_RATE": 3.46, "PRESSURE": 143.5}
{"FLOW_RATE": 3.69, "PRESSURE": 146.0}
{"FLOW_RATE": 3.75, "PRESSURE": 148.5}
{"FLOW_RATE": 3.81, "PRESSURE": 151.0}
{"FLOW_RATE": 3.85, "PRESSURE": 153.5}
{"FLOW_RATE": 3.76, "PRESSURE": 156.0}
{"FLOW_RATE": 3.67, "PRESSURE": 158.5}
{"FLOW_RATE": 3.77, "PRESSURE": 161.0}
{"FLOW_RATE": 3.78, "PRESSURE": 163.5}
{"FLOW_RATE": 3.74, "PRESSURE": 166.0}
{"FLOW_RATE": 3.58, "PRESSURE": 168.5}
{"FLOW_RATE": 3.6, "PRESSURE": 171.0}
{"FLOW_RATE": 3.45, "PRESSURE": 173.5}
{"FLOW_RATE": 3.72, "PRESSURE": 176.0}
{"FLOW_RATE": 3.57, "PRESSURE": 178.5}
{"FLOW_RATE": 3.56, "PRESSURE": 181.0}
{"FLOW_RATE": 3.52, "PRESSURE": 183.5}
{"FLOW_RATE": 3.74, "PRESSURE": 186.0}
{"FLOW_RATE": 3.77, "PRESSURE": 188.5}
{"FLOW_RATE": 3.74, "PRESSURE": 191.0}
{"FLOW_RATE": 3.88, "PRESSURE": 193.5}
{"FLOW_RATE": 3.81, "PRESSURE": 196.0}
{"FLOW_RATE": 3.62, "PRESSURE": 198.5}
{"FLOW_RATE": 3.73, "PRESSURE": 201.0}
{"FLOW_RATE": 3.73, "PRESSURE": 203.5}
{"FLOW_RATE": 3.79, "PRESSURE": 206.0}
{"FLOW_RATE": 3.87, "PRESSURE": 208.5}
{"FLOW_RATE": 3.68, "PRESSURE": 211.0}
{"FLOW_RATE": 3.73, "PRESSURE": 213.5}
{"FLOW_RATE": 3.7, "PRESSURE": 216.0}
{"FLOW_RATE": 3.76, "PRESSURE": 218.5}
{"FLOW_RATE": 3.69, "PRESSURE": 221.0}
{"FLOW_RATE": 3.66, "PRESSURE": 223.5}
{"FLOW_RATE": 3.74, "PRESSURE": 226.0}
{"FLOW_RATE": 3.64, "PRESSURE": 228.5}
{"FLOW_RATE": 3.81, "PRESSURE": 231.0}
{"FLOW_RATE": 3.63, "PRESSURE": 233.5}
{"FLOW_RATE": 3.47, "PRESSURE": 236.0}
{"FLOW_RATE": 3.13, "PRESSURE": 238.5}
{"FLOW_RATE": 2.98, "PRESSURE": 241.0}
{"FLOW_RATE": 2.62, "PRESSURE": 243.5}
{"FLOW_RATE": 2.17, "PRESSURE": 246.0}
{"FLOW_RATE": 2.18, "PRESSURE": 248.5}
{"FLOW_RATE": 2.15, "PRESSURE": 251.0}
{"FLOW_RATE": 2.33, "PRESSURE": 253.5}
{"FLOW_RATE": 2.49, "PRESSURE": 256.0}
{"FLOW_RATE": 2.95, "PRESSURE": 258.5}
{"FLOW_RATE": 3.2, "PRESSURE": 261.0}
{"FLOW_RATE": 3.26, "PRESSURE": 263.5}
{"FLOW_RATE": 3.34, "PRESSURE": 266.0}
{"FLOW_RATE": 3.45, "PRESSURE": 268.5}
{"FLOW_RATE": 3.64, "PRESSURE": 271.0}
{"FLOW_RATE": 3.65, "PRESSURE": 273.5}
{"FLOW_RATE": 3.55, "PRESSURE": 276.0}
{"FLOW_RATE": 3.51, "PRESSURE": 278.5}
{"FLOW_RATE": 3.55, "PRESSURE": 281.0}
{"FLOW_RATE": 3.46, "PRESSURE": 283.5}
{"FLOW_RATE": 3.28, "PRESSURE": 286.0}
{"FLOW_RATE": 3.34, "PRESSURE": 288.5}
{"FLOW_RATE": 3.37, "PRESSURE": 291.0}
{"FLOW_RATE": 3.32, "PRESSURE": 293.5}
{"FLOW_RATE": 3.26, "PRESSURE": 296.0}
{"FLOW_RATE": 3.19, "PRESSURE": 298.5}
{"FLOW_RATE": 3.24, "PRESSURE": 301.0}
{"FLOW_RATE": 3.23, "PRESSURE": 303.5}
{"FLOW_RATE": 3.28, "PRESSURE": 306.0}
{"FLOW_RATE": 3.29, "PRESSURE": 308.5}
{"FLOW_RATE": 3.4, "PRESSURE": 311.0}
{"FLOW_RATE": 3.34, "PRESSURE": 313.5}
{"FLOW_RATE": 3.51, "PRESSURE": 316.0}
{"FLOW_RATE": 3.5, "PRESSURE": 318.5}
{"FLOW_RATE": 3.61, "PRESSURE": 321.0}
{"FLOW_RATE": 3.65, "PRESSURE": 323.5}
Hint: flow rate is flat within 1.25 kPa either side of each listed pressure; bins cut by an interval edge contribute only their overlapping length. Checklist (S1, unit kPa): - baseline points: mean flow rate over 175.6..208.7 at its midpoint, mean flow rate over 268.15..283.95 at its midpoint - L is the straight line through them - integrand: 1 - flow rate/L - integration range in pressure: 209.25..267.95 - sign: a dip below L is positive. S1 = 7.0 kPa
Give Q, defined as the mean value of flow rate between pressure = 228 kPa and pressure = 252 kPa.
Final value 2.97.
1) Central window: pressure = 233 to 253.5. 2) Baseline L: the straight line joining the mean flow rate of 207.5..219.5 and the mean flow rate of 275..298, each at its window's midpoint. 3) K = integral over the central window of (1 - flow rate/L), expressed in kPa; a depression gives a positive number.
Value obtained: 5.0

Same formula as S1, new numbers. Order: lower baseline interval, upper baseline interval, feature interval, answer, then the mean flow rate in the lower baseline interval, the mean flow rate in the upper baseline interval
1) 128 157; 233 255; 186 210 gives -4.85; 3.65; 2.71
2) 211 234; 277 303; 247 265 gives 4.45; 3.71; 3.35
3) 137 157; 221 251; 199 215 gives -2.02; 3.67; 3.16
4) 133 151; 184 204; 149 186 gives 0.03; 3.61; 3.74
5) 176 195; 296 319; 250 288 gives 2.61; 3.69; 3.32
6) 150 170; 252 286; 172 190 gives 0.14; 3.74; 3.25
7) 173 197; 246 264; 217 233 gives -3.43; 3.68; 2.59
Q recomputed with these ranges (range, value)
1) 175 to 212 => 3.72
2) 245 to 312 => 3.15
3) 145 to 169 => 3.75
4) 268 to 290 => 3.49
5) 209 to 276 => 3.25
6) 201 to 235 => 3.72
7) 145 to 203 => 3.7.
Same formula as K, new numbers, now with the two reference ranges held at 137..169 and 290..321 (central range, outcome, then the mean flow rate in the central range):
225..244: 0.5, 3.4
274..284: -0.4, 3.53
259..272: 0.3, 3.35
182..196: -0.5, 3.73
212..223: -0.5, 3.71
